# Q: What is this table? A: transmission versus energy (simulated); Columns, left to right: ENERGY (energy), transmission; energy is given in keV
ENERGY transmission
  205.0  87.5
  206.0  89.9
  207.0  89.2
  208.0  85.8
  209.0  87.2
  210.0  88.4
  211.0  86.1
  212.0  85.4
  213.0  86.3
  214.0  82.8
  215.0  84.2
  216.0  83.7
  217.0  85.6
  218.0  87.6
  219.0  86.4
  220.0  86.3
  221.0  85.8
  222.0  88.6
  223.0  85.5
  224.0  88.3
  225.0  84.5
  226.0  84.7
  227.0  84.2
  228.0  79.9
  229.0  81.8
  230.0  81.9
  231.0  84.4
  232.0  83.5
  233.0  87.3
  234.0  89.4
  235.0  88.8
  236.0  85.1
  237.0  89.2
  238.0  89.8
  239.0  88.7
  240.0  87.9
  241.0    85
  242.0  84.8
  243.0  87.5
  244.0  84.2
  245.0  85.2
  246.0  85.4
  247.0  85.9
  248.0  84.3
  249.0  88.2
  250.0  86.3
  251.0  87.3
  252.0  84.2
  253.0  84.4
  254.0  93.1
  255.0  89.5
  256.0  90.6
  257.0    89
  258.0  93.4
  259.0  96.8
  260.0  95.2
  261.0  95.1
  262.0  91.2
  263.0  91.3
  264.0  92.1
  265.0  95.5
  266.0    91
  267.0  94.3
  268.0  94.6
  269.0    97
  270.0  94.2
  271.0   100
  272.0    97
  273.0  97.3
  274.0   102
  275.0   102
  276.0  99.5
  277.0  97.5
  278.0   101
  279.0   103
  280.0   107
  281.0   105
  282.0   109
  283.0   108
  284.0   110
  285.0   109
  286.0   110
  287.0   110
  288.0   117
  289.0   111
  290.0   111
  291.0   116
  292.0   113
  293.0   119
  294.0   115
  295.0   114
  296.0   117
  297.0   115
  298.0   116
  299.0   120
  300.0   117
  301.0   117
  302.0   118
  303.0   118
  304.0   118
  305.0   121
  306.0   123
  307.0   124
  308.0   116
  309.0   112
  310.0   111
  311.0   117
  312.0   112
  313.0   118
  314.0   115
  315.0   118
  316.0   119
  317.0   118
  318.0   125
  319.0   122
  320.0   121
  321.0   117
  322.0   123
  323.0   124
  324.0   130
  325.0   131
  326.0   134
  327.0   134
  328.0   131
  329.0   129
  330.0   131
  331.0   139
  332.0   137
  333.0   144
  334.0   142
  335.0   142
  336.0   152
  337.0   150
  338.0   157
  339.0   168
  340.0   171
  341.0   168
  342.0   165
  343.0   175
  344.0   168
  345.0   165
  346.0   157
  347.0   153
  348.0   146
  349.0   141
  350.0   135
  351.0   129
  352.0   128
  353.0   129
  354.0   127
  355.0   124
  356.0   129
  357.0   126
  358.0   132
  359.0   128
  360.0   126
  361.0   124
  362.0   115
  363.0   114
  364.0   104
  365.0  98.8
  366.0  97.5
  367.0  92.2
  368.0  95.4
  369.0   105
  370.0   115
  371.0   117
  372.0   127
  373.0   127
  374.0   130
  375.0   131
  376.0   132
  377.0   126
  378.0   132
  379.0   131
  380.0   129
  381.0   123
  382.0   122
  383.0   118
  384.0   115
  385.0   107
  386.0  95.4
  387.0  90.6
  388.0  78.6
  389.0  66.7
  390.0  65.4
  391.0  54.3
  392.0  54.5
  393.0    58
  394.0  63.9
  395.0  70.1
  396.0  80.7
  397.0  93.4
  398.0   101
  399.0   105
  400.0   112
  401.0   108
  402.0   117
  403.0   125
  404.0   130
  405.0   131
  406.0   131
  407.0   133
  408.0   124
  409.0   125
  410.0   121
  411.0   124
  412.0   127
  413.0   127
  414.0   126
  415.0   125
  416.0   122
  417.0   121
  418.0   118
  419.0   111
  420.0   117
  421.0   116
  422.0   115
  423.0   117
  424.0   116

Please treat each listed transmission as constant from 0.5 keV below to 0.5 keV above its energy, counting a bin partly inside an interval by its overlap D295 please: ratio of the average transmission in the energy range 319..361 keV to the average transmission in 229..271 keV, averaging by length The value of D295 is 1.6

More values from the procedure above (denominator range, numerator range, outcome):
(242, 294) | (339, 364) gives 1.44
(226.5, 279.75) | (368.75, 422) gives 1.22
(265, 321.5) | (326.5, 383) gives 1.20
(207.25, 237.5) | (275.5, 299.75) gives 1.29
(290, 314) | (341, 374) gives 1.11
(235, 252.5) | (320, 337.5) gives 1.55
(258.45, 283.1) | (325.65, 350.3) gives 1.52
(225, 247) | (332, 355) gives 1.75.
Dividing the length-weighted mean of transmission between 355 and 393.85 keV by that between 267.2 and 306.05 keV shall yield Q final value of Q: 0.99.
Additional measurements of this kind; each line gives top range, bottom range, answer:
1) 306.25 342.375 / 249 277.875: 1.41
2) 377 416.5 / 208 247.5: 1.25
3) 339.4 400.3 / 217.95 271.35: 1.32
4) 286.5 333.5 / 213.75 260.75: 1.39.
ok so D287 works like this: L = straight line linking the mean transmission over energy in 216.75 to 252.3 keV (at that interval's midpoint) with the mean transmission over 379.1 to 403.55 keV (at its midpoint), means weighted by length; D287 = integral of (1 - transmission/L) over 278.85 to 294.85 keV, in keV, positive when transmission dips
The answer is -4.00 keV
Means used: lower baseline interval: 85.9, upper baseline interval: 94.6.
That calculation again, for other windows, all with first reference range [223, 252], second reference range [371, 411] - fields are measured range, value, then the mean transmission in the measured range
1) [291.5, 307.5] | -3.92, 118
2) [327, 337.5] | -4.24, 139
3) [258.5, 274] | -0.89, 95.1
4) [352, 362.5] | -2.38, 126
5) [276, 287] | -1.64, 106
